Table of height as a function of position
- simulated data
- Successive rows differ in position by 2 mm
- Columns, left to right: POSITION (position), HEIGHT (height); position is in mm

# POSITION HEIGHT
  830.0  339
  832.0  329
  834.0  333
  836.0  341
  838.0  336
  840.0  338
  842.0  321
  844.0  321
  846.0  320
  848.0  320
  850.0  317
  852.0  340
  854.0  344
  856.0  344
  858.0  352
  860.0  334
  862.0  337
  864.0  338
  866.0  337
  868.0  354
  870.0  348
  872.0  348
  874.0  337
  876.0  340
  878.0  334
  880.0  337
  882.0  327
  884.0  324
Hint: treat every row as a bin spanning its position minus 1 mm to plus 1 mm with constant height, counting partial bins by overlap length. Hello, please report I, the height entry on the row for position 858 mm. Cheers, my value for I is 352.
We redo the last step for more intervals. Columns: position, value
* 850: 317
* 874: 337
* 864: 338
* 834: 333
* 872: 348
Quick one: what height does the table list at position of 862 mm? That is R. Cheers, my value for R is 337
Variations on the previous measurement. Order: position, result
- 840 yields 338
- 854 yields 344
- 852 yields 340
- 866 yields 337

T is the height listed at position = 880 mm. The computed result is 337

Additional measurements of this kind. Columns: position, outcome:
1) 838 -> 336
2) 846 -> 320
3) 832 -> 329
